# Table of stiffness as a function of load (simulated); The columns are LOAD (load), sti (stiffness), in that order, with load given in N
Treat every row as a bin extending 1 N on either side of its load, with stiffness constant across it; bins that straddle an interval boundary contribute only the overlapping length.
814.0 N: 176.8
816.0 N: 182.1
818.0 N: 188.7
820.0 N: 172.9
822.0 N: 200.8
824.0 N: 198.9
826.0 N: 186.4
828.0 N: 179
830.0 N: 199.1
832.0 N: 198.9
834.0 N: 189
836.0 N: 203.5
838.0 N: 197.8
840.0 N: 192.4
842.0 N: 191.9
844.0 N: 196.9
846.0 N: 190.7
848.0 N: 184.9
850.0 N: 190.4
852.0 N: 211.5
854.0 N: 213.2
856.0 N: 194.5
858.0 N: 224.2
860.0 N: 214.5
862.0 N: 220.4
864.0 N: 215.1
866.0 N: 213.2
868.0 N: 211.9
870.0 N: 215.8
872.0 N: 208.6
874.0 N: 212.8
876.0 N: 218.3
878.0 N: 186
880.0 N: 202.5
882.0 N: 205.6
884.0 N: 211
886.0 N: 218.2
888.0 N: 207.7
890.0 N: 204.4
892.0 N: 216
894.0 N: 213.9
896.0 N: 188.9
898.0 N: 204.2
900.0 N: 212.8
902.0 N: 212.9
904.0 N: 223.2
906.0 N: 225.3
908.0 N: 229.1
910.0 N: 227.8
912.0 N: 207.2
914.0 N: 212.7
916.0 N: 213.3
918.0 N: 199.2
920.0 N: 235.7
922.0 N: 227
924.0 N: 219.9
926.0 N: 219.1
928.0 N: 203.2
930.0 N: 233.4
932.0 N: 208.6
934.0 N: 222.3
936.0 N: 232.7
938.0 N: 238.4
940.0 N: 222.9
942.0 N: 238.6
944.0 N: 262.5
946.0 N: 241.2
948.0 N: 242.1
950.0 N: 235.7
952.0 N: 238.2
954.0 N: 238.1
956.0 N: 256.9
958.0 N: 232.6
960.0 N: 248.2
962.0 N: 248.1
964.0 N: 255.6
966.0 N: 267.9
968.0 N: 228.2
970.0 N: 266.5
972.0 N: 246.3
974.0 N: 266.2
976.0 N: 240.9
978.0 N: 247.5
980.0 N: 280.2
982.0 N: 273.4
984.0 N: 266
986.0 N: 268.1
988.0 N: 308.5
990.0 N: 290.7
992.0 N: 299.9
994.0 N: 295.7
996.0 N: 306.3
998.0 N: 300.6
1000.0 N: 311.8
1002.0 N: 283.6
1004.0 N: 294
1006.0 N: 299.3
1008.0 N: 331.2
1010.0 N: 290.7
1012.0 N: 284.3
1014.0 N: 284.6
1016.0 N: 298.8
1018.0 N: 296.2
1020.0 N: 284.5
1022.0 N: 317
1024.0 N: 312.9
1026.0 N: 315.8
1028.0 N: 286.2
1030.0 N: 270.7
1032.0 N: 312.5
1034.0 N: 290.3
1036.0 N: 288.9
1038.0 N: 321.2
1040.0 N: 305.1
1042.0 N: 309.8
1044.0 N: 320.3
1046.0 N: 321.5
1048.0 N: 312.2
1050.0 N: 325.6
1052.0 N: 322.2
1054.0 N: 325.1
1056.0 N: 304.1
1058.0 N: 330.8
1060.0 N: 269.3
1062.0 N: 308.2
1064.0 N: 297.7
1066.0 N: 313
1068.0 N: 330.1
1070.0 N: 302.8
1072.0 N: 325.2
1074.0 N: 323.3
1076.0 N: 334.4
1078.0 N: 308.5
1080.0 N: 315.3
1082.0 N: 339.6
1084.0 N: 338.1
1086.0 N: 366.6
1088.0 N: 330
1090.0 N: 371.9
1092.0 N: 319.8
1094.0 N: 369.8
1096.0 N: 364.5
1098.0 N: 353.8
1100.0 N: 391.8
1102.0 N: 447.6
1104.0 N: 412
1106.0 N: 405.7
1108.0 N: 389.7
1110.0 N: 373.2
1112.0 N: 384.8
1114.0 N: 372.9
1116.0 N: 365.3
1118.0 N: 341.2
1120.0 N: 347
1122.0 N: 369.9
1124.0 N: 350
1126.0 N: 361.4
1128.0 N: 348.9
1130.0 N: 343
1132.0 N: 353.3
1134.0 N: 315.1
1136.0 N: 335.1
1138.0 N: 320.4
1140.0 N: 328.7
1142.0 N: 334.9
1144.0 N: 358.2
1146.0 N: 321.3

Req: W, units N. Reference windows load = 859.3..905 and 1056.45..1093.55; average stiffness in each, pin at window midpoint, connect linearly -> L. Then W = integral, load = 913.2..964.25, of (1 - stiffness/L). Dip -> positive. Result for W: 2.6 N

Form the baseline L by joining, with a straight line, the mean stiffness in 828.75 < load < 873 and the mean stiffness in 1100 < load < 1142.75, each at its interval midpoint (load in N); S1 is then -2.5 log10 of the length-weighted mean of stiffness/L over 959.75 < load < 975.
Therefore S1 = 0.08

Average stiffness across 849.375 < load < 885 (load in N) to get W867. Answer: 210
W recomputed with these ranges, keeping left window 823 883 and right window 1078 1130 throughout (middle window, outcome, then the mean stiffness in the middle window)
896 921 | 2.3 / 216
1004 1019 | 0.3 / 298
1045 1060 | 0.6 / 317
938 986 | 4.0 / 250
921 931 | 1.2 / 221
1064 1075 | 0.8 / 317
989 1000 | -0.2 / 300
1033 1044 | 0.6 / 305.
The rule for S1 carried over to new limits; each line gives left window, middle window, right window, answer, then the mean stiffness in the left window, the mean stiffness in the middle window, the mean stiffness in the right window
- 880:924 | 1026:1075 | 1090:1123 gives 0.07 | 214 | 309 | 375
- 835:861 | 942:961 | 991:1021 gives 0.09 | 200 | 244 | 297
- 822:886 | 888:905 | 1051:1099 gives 0.09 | 203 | 209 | 328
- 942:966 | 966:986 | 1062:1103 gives 0.02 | 246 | 258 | 341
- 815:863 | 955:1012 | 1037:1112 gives 0.03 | 197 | 275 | 338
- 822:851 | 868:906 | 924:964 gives 0.02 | 193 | 210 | 235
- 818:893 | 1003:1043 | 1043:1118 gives 0.03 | 202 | 300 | 343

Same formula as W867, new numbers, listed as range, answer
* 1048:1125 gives 345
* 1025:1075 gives 309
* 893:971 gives 229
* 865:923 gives 213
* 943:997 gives 261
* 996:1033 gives 299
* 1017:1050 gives 305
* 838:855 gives 197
